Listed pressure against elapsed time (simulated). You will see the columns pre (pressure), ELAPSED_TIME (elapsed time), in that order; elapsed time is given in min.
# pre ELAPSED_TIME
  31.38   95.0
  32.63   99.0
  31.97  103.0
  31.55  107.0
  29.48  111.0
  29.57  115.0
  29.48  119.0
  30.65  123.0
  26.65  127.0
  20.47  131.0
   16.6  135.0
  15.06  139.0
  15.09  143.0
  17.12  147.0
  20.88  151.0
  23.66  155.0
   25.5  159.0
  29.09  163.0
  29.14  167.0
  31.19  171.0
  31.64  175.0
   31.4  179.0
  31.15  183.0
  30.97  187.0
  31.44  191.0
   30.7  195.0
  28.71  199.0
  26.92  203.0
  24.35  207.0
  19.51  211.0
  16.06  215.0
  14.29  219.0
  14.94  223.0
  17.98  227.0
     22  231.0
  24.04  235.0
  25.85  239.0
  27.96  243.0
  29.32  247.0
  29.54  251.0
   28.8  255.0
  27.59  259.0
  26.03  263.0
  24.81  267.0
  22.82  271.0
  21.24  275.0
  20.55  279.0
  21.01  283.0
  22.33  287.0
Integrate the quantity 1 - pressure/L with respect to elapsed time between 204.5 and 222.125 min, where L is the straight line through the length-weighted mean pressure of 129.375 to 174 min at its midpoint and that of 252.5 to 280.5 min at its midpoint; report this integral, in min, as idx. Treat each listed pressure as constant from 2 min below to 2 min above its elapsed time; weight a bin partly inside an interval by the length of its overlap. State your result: 3.77 min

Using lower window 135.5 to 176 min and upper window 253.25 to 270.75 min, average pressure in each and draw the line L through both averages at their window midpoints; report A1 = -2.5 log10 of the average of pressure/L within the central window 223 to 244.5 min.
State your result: 0.13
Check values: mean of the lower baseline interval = 23.4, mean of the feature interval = 22.7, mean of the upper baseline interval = 26.4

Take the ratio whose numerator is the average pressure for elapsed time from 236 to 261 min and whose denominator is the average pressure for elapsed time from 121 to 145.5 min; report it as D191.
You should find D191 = 1.4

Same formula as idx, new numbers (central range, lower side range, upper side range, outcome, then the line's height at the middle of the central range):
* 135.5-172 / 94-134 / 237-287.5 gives 7.1 min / 28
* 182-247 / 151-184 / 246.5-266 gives 9.3 min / 28.3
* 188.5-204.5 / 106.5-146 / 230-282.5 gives -3.1 min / 24.7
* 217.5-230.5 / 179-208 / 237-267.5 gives 5.5 min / 28.5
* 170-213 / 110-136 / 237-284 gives -4.8 min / 26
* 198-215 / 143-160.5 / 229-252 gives 0.4 min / 24.2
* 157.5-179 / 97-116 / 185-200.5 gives 0.8 min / 30.7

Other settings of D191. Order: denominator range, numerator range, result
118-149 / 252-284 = 1.15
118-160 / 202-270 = 1.08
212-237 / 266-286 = 1.20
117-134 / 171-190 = 1.19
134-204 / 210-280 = 0.89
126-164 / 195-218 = 1.13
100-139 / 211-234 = 0.65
